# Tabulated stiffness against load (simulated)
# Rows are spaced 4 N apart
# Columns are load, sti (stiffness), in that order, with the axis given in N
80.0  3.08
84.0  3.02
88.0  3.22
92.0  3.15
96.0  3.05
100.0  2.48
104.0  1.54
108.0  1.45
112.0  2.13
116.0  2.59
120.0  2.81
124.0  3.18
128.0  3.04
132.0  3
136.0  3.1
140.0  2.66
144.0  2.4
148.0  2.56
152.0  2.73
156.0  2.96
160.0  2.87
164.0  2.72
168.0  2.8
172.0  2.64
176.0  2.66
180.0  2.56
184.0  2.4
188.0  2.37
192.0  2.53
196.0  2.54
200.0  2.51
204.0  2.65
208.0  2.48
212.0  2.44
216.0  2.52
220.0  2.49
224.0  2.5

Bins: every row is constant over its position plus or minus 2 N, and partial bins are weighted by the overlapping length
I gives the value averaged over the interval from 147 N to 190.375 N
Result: 2.66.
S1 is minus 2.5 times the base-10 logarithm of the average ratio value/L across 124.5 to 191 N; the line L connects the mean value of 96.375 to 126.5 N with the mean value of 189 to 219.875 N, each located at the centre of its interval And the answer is -0.12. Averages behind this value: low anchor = 2.36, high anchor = 2.52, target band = 2.72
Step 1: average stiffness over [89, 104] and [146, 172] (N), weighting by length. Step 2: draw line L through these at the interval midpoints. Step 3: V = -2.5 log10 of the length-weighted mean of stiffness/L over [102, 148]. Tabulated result 0.09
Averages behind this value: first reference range 2.73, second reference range 2.76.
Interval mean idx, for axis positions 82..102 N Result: 2.98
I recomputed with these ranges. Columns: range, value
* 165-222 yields 2.55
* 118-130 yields 3.01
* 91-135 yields 2.58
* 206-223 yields 2.48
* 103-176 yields 2.64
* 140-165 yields 2.7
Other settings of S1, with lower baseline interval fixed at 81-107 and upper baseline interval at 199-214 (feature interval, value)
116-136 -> -0.12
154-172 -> -0.09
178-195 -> 0.04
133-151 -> -0.03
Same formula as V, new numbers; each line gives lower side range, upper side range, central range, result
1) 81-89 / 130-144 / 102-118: 0.47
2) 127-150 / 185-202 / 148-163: -0.05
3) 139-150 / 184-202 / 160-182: -0.08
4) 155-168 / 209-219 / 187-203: 0.04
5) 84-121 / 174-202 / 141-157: -0.06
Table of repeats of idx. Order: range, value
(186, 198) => 2.48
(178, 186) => 2.48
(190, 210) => 2.54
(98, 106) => 2.01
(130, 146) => 2.79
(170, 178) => 2.65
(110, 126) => 2.68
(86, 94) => 3.19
